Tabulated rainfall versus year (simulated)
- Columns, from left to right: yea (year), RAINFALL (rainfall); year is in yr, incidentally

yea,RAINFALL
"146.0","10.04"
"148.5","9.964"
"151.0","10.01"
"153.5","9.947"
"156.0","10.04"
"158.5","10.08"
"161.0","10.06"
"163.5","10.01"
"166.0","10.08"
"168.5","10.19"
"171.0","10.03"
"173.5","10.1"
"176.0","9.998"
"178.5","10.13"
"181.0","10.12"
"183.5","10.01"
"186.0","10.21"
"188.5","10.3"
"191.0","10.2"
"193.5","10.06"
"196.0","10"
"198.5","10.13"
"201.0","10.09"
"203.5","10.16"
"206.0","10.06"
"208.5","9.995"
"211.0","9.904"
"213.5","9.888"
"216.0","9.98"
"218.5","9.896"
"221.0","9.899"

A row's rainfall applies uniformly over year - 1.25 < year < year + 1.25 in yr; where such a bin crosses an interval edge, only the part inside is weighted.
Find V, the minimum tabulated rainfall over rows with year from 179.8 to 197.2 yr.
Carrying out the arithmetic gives 10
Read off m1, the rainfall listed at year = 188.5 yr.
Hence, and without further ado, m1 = 10.3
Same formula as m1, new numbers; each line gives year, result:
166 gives 10.08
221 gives 9.899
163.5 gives 10.01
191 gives 10.2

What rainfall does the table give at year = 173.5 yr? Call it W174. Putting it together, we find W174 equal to 10.1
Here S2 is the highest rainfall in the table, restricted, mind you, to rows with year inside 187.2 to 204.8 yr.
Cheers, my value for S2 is 10.3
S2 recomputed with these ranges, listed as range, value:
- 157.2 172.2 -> 10.19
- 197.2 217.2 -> 10.16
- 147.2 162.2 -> 10.08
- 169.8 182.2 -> 10.13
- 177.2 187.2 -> 10.21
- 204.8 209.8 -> 10.06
